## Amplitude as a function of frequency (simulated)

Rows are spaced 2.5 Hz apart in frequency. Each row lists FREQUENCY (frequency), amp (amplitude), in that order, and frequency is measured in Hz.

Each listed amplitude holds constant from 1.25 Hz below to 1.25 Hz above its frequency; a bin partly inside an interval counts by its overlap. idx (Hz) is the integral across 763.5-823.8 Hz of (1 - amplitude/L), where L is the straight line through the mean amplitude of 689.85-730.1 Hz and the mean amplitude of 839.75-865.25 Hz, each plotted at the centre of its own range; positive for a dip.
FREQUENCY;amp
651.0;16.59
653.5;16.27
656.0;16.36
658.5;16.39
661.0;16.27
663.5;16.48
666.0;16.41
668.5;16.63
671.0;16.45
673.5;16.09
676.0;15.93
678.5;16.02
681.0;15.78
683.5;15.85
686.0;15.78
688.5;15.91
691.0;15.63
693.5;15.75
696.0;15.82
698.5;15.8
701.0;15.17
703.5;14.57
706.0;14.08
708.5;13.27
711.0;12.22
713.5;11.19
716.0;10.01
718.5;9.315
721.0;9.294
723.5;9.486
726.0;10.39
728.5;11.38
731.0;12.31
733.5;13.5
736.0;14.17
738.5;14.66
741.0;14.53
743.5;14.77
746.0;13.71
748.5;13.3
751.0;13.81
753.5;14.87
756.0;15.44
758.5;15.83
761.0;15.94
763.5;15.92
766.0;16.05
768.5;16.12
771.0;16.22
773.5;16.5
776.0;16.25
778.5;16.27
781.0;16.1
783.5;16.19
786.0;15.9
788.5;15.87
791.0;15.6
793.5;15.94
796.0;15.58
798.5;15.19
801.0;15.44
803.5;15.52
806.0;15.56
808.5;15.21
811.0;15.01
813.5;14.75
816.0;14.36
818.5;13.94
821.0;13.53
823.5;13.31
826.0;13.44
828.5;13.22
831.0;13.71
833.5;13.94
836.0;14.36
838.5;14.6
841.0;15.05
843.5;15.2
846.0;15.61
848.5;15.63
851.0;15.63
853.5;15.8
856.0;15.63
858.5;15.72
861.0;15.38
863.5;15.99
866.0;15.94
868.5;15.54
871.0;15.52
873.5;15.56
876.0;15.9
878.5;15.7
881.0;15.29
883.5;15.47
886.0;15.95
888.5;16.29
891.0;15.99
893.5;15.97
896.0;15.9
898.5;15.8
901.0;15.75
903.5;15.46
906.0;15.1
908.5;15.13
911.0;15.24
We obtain -4.7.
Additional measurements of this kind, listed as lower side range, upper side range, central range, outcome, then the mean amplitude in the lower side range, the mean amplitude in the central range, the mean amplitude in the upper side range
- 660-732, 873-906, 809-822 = 0.6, 14.1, 14.4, 15.8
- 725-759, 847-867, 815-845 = 2.3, 13.7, 14.1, 15.7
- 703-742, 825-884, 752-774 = -4.7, 12.1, 15.8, 15.2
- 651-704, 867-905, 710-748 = 9.2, 16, 12.1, 15.7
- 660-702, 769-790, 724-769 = 5.5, 16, 14.2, 16.2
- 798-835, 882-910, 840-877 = -1.3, 14.4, 15.6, 15.7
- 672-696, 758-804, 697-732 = 8.4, 15.9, 12.1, 15.9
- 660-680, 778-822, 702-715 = 2.4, 16.3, 13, 15.3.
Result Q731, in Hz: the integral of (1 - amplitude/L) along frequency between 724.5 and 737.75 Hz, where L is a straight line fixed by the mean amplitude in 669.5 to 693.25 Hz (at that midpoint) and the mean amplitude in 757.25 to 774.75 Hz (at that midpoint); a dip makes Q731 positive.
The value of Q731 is 3.0 Hz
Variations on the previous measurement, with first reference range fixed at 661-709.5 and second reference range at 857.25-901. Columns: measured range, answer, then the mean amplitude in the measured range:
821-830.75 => 1.45 Hz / 13.4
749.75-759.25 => 0.46 Hz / 14.9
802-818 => 0.72 Hz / 15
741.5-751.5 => 1.12 Hz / 14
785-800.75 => 0.06 Hz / 15.7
